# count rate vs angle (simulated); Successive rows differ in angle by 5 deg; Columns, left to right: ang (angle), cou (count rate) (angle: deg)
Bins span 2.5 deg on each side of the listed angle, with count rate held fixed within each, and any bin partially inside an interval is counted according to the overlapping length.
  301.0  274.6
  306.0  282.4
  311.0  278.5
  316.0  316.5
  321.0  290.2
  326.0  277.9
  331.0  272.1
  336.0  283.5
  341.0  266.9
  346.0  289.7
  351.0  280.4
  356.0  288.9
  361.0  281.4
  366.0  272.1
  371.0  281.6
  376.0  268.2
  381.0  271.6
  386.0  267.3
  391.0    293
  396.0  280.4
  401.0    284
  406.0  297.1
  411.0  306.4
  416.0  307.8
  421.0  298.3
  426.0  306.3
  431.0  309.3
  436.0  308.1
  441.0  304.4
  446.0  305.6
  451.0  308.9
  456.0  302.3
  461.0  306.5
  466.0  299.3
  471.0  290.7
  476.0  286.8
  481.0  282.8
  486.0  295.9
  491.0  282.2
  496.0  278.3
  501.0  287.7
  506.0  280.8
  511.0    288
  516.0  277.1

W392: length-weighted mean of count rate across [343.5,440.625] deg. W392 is 289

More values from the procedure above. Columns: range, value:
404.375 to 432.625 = 304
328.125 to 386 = 277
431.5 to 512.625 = 295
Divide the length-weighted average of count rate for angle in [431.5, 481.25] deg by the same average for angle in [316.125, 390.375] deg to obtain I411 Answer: 1.1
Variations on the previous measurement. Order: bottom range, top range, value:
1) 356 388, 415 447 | 1.11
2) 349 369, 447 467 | 1.09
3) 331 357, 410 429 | 1.09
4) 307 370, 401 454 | 1.07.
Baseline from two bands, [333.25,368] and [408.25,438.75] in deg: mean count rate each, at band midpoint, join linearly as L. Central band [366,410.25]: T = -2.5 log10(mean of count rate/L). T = 0.048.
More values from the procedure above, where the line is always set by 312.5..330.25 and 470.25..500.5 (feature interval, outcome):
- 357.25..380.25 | 0.05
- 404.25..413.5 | -0.05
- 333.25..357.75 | 0.04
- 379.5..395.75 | 0.04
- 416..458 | -0.07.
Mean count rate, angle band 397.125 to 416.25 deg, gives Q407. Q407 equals 296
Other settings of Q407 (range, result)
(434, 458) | 306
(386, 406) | 285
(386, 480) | 299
